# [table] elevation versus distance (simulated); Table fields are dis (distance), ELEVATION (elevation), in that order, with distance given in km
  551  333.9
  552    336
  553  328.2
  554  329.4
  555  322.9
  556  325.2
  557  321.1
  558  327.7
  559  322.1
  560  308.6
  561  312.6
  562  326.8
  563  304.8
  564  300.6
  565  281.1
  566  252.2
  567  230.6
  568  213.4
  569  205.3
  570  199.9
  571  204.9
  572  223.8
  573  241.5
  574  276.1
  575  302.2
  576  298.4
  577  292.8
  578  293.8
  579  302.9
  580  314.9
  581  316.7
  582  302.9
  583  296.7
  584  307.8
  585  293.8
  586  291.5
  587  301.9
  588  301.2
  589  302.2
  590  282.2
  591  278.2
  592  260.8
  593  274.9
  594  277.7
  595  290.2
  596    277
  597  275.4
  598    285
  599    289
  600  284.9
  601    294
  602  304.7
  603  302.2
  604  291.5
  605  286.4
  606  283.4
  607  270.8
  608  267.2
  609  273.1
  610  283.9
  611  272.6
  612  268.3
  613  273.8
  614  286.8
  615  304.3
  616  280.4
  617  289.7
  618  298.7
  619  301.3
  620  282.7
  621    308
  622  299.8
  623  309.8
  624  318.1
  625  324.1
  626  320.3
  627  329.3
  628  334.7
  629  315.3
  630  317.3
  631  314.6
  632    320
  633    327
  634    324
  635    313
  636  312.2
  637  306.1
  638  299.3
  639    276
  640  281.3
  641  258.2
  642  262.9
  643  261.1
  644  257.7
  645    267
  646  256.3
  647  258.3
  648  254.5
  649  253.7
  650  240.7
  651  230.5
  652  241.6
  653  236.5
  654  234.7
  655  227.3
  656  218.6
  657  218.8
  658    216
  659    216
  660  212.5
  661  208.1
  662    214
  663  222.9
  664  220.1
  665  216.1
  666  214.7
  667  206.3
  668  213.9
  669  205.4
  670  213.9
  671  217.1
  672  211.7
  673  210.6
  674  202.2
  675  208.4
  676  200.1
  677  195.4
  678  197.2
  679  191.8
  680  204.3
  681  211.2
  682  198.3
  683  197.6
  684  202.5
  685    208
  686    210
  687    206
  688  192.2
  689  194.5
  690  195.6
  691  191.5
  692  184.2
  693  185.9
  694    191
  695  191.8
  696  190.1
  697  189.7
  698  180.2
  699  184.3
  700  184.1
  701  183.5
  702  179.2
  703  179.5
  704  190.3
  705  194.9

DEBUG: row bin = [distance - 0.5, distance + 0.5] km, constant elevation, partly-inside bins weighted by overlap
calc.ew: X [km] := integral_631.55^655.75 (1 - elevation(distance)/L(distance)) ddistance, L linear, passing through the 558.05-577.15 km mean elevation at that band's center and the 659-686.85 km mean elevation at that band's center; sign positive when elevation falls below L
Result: -4.8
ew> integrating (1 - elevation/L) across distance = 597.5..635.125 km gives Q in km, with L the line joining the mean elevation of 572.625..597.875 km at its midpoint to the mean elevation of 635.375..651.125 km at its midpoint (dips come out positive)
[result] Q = -2.7 km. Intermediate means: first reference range 290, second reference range 268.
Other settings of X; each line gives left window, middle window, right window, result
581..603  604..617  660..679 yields -0.5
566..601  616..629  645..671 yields -3.1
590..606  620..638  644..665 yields -4.2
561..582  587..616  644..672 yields -3.2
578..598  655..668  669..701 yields 0.3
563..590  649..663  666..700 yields -0.4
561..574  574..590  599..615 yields -2.2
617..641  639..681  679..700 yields 4.0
